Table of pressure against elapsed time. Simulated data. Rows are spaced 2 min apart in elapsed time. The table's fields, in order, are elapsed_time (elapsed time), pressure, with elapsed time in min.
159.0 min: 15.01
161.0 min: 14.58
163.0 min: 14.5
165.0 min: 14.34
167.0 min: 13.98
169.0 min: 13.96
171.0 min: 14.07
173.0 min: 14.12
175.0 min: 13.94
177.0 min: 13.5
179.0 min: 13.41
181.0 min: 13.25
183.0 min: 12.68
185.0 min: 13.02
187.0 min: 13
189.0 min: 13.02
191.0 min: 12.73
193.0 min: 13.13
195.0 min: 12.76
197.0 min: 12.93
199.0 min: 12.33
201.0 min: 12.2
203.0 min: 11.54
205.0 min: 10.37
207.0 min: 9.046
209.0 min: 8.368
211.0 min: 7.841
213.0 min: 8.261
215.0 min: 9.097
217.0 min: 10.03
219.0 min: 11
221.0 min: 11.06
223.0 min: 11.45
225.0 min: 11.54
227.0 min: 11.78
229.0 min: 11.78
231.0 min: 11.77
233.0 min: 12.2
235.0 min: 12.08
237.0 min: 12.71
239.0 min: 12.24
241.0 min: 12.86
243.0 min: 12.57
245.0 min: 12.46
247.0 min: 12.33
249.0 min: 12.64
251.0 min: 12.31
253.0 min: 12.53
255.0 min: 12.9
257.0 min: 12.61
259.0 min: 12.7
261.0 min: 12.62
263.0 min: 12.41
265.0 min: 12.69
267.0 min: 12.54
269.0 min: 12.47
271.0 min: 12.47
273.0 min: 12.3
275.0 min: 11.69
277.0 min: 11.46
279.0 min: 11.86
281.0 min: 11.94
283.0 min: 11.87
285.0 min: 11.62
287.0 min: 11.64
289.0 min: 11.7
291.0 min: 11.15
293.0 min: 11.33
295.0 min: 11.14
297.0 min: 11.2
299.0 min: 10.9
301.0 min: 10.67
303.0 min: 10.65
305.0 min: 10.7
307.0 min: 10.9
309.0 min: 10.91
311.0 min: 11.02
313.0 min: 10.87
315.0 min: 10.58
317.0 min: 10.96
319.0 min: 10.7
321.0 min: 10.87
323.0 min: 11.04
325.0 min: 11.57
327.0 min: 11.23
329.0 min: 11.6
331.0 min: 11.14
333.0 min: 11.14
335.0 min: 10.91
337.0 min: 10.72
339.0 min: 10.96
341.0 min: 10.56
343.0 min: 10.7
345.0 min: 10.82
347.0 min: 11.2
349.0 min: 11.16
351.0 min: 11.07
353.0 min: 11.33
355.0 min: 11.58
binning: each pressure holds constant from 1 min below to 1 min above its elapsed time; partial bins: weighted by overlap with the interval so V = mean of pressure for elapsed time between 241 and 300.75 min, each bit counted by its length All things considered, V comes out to 12.1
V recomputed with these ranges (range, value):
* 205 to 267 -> 11.5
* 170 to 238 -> 11.8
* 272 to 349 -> 11.2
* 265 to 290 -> 12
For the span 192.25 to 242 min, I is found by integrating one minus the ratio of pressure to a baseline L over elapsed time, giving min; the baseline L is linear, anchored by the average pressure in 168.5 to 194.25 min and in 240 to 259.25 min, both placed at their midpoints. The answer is 6.69 min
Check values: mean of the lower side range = 13.4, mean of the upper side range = 12.6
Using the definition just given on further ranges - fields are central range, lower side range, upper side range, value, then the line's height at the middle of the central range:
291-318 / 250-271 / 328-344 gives 1.7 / 11.6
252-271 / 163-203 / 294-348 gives -1.0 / 12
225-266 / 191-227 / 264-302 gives -4.0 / 11.3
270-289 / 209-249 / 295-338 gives -1.3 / 11.1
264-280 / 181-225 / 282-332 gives -1.4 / 11.2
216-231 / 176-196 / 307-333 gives 1.5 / 12.5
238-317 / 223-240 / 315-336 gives -1.8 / 11.5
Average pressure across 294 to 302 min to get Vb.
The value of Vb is 11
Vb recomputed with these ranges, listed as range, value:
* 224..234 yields 11.8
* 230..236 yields 12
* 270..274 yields 12.4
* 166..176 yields 14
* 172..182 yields 13.6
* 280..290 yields 11.8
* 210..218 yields 8.81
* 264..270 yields 12.6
